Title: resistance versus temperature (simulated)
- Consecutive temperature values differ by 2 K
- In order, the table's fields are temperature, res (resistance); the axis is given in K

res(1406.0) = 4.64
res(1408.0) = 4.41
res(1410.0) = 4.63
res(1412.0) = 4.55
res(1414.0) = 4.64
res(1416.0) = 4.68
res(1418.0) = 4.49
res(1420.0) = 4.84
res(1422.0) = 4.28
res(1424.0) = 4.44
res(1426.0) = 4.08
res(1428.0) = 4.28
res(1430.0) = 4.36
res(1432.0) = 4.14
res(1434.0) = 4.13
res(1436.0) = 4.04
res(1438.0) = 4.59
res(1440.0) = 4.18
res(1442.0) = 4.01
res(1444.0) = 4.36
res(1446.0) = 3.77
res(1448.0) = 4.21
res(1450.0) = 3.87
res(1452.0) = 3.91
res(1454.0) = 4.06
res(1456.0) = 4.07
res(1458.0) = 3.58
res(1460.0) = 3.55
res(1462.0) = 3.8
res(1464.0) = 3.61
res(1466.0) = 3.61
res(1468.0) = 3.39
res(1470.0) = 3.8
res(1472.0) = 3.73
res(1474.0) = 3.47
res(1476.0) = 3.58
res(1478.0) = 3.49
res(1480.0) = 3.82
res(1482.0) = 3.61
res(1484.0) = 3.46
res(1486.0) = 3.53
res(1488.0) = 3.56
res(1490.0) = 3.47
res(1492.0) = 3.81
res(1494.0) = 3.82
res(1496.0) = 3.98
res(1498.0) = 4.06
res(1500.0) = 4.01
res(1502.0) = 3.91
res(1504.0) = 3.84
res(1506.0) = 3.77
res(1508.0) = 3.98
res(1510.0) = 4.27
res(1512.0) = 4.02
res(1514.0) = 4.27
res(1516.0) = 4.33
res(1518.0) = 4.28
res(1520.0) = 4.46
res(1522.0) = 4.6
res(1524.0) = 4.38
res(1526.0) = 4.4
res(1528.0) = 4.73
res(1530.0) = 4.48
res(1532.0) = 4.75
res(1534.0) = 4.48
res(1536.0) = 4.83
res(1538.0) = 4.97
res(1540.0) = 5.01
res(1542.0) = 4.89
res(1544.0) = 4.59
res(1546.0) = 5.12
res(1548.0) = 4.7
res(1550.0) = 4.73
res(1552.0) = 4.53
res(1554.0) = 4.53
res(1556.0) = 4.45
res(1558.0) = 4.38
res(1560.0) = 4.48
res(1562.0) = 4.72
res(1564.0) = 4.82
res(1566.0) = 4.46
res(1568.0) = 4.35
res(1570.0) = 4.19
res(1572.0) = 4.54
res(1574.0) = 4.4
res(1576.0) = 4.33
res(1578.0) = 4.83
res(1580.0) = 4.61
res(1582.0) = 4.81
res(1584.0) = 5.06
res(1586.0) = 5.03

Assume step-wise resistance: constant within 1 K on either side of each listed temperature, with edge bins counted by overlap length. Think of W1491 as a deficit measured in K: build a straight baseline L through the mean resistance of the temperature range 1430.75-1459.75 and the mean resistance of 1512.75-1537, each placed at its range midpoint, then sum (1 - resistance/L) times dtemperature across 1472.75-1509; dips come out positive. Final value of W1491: 4.9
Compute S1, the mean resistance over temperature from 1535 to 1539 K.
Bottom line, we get 4.9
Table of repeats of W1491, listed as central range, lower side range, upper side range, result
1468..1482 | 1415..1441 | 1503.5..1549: 2.50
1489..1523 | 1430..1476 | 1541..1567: 1.95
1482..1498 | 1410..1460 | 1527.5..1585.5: 2.66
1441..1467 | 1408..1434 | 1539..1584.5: 3.50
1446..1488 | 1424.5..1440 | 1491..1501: 3.79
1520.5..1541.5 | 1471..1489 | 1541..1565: -1.58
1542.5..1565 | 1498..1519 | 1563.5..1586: -1.11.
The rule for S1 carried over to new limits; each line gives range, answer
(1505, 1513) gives 4.01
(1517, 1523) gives 4.45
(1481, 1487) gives 3.53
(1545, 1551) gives 4.85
